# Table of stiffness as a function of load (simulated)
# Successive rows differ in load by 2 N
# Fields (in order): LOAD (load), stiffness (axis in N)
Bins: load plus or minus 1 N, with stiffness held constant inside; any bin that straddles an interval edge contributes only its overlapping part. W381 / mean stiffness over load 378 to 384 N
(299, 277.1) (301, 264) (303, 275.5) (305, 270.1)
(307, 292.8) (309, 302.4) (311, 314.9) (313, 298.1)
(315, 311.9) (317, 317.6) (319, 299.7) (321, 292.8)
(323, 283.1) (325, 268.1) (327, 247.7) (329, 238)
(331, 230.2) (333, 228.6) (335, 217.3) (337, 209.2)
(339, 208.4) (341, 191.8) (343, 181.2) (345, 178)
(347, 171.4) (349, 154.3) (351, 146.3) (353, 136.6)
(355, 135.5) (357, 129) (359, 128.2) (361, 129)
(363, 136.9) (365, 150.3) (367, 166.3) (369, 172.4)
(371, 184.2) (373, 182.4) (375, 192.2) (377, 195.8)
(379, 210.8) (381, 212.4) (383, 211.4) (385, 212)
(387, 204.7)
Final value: 212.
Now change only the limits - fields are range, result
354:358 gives 132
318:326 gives 286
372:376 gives 187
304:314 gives 296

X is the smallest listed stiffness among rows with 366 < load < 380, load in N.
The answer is 166.3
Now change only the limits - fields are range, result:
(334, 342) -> 191.8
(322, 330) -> 238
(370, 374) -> 182.4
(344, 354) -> 136.6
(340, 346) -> 178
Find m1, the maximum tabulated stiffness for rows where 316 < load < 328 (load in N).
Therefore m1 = 317.6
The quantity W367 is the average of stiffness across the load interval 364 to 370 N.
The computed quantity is 163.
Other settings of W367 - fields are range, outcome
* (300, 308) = 276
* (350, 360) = 135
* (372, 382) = 199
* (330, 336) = 225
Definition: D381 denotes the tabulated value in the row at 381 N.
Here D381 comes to 212.4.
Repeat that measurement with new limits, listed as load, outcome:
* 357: 129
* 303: 275.5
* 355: 135.5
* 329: 238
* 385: 212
